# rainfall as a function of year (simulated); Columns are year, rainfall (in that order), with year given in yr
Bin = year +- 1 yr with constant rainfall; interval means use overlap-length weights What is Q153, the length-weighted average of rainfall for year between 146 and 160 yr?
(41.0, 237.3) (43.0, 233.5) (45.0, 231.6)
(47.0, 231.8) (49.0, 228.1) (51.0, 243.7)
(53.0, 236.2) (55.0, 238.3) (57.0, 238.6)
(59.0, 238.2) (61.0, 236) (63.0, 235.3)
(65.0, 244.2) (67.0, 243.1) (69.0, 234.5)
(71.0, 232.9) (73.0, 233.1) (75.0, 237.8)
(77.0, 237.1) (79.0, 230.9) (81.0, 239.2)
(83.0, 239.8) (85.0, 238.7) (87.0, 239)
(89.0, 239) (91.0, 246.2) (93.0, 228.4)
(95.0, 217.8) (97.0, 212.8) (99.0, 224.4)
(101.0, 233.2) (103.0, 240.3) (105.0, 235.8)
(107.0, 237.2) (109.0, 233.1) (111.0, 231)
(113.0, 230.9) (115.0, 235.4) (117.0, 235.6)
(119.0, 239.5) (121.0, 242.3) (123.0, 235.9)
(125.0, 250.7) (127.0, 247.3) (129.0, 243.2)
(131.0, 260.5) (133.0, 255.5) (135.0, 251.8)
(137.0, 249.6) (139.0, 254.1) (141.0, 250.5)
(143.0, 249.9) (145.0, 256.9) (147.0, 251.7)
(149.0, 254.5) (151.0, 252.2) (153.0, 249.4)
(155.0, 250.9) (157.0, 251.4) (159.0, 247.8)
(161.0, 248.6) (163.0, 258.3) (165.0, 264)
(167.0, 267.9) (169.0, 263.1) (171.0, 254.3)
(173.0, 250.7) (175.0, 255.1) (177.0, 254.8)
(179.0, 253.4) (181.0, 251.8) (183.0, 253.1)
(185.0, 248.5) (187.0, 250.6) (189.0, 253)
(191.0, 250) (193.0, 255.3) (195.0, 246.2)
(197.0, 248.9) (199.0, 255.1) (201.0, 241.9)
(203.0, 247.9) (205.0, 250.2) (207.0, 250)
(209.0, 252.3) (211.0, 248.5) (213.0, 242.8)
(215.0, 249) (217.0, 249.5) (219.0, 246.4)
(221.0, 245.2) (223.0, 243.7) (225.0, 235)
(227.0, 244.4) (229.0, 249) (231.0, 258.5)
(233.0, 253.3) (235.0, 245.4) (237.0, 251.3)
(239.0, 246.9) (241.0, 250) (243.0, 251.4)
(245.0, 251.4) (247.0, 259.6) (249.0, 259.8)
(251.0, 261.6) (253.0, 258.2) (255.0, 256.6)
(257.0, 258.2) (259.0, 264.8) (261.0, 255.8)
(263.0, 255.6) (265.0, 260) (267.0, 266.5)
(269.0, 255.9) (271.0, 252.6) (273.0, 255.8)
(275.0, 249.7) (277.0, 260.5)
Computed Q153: 251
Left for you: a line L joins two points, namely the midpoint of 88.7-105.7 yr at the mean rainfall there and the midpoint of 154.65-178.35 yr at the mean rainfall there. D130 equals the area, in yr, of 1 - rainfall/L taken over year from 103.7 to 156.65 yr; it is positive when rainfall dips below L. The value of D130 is -0.7 yr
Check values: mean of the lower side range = 230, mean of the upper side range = 256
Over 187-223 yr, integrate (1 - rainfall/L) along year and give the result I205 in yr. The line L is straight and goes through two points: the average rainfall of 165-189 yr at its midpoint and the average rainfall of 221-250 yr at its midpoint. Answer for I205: 0.5 yr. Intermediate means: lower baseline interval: 255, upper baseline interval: 250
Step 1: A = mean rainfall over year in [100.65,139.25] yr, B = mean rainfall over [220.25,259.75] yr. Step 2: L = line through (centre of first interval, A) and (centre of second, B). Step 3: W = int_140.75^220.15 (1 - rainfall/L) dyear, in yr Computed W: -1.5 yr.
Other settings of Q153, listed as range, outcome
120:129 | 244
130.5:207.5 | 253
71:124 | 234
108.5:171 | 249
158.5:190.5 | 255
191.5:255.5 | 250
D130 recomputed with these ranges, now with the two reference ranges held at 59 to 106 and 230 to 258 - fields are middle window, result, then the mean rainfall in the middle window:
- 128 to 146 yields -0.8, 252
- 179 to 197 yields -0.2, 251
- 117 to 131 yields -0.2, 244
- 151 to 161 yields -0.3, 250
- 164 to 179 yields -0.8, 258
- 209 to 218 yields 0.1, 248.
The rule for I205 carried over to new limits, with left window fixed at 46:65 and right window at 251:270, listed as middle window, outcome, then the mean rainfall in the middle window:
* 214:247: 1.0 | 248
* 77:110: 1.0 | 234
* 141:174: -0.9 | 254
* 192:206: 0.2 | 249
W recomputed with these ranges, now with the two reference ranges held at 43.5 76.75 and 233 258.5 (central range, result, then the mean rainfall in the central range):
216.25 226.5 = 0.3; 244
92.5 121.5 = 1.1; 232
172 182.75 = -0.2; 253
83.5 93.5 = 0.0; 239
